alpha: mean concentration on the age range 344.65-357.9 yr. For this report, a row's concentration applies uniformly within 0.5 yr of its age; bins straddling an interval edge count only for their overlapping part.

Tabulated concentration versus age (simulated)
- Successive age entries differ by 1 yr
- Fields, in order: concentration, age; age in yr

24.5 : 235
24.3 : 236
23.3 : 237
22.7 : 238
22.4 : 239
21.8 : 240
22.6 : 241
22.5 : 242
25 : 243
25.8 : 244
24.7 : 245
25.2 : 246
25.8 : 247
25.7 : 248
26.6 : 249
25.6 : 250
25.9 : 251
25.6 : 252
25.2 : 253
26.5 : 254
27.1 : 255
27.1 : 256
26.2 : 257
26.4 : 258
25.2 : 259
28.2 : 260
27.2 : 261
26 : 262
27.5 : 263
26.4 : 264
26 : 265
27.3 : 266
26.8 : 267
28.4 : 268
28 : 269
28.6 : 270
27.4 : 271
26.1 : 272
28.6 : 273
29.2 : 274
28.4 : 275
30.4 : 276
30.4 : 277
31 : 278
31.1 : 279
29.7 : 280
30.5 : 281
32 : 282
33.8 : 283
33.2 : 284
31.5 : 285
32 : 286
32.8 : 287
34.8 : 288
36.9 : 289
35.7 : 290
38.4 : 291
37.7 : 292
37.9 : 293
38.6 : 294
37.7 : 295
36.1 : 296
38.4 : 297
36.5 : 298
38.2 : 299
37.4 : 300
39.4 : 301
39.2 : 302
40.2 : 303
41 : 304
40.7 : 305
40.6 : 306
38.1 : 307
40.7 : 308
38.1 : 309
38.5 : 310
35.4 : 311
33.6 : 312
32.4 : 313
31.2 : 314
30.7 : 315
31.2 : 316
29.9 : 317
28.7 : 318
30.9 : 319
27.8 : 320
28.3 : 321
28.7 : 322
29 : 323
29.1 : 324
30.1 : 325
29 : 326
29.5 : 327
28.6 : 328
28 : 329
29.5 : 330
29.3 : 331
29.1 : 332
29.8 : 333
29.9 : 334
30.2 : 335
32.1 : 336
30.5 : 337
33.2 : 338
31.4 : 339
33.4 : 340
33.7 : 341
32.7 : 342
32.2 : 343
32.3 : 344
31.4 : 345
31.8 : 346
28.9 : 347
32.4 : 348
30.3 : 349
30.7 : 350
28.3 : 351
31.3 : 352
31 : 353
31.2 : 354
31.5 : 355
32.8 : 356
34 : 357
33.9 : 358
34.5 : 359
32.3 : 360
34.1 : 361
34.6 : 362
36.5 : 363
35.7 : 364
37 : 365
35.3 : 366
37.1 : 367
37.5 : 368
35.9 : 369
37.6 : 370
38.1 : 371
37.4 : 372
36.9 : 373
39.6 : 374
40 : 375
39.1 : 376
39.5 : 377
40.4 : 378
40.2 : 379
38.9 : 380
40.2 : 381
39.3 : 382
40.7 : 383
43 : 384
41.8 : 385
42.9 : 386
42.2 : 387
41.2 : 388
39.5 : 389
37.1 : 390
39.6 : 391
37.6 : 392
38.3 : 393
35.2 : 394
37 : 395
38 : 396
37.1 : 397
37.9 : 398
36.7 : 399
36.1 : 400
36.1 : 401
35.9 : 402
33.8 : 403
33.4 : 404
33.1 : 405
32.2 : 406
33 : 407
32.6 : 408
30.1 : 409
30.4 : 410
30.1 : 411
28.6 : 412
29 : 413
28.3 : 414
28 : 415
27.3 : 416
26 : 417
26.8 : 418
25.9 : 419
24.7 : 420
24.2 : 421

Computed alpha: 31.3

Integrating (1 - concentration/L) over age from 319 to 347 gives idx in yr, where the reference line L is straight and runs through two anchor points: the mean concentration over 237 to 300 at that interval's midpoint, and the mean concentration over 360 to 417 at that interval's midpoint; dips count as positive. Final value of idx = 2.3 yr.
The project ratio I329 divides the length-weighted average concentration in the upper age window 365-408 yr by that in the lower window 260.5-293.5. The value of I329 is 1.23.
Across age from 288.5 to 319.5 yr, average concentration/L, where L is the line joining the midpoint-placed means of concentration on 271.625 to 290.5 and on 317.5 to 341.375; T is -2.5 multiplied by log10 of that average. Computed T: -0.183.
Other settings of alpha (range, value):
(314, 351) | 30.4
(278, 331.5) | 33.9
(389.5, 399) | 37.5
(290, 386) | 34.6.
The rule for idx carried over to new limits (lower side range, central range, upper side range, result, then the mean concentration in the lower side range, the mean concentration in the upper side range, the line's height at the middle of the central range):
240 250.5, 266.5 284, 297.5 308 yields 1.5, 24.8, 39.2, 32.3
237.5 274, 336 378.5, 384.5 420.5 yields -3.6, 26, 34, 31.5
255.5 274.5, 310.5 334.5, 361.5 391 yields 2.3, 27.2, 38.8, 33.2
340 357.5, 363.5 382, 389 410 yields -2.6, 31.6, 35.5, 33.5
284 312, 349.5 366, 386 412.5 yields 1.4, 37.4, 35.6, 36.3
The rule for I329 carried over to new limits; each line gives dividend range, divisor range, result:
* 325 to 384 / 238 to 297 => 1.17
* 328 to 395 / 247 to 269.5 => 1.32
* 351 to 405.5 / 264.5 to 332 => 1.13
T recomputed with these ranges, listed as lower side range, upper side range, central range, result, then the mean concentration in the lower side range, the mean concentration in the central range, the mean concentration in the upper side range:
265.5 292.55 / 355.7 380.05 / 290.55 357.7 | 0.023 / 31.1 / 33.1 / 36.7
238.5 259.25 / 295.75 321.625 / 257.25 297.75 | -0.030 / 25.2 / 31.1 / 35.5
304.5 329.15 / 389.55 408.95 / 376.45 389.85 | -0.161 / 32.4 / 40.7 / 35.7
